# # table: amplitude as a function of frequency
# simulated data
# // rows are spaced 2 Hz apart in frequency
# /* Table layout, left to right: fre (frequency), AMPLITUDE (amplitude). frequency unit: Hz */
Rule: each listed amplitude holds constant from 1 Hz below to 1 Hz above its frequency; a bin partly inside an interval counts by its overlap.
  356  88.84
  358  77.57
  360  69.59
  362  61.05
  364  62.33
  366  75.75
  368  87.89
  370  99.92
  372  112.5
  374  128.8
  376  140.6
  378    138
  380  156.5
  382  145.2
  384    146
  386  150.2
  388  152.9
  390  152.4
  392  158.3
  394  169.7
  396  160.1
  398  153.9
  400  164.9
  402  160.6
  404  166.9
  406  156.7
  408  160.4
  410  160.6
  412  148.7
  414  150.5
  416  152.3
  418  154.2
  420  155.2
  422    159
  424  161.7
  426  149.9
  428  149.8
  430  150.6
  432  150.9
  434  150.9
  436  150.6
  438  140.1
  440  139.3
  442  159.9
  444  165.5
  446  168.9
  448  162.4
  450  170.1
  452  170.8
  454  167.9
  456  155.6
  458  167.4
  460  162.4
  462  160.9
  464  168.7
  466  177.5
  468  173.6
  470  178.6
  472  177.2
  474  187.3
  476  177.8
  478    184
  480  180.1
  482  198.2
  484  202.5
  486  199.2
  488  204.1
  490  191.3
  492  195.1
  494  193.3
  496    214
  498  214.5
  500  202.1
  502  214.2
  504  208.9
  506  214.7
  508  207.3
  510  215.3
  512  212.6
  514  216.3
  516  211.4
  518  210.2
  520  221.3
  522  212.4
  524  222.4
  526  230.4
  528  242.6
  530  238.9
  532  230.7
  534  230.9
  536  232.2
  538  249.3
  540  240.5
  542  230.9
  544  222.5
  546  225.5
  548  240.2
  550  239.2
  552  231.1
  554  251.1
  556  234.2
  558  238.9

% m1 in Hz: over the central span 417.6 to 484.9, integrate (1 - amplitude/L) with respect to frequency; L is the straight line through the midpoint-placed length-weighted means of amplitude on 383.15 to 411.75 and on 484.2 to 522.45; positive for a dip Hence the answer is 6.61 Hz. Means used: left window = 158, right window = 208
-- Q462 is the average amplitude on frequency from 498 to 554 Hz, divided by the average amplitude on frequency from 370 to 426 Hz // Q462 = 1.48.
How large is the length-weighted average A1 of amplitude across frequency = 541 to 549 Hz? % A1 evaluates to 230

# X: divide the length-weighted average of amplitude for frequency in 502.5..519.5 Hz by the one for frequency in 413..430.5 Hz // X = 1.38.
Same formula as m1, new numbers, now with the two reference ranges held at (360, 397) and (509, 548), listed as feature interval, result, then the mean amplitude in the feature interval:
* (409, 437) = 0.4 Hz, 153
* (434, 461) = 2.0 Hz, 160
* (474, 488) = 0.3 Hz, 191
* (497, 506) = -0.1 Hz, 210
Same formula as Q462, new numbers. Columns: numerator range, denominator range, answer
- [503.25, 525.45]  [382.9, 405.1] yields 1.36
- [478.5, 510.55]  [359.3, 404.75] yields 1.55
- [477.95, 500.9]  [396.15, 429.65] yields 1.27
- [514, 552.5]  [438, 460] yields 1.42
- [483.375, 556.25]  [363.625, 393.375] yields 1.71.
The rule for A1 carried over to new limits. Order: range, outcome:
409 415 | 153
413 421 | 153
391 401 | 161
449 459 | 166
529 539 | 236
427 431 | 150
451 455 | 169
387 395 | 158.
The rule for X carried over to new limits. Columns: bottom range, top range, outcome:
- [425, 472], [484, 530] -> 1.32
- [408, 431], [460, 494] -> 1.20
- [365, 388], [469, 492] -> 1.49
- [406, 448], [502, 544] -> 1.45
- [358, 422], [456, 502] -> 1.37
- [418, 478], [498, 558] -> 1.39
